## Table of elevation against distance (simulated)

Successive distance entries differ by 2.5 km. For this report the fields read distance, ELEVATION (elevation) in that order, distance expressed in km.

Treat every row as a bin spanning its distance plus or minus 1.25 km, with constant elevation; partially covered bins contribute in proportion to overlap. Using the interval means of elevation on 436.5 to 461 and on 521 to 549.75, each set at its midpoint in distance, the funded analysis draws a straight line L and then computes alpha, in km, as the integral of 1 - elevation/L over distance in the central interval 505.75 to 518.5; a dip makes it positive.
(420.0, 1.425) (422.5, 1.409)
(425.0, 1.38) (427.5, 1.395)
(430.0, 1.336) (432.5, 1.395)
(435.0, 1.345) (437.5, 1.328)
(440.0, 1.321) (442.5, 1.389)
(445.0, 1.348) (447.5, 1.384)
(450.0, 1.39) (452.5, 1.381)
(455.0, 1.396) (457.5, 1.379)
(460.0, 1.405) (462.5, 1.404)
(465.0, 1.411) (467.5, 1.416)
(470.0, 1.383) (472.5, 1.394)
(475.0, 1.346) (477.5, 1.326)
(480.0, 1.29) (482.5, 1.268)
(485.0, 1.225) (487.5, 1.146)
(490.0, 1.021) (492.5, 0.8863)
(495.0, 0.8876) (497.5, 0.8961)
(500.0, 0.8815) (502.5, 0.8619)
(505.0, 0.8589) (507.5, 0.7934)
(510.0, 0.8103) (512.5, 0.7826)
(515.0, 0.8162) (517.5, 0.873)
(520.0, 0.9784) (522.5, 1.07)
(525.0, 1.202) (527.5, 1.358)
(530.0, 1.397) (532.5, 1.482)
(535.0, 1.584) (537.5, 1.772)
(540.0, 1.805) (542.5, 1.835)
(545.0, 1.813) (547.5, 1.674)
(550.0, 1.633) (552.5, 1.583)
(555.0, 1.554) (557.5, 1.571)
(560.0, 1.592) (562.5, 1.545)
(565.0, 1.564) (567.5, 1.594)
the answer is 5.8 km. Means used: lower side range 1.37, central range 0.816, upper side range 1.54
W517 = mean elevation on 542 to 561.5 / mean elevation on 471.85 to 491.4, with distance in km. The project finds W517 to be 1.32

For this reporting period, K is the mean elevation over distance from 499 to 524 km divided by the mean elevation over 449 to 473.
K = 0.63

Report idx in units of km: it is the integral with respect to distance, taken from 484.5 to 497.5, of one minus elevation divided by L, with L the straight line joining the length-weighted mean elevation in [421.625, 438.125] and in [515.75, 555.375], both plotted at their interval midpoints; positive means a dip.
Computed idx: 3.8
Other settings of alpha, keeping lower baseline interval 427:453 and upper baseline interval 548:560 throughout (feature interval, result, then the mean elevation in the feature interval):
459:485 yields 1.3 km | 1.36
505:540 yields 8.5 km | 1.16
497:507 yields 4.2 km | 0.867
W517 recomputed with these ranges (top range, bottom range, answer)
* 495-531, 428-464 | 0.70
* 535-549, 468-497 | 1.47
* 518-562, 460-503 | 1.27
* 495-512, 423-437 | 0.62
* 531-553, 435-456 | 1.24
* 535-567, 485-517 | 1.84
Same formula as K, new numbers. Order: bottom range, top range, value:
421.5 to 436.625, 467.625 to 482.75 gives 0.98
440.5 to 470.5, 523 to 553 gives 1.14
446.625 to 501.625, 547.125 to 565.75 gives 1.27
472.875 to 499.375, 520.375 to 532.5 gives 1.11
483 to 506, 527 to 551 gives 1.69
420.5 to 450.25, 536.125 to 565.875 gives 1.21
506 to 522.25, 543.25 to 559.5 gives 1.92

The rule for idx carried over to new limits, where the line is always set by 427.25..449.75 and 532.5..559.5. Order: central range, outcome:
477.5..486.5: 1.3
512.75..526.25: 5.3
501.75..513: 5.3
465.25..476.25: 0.5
